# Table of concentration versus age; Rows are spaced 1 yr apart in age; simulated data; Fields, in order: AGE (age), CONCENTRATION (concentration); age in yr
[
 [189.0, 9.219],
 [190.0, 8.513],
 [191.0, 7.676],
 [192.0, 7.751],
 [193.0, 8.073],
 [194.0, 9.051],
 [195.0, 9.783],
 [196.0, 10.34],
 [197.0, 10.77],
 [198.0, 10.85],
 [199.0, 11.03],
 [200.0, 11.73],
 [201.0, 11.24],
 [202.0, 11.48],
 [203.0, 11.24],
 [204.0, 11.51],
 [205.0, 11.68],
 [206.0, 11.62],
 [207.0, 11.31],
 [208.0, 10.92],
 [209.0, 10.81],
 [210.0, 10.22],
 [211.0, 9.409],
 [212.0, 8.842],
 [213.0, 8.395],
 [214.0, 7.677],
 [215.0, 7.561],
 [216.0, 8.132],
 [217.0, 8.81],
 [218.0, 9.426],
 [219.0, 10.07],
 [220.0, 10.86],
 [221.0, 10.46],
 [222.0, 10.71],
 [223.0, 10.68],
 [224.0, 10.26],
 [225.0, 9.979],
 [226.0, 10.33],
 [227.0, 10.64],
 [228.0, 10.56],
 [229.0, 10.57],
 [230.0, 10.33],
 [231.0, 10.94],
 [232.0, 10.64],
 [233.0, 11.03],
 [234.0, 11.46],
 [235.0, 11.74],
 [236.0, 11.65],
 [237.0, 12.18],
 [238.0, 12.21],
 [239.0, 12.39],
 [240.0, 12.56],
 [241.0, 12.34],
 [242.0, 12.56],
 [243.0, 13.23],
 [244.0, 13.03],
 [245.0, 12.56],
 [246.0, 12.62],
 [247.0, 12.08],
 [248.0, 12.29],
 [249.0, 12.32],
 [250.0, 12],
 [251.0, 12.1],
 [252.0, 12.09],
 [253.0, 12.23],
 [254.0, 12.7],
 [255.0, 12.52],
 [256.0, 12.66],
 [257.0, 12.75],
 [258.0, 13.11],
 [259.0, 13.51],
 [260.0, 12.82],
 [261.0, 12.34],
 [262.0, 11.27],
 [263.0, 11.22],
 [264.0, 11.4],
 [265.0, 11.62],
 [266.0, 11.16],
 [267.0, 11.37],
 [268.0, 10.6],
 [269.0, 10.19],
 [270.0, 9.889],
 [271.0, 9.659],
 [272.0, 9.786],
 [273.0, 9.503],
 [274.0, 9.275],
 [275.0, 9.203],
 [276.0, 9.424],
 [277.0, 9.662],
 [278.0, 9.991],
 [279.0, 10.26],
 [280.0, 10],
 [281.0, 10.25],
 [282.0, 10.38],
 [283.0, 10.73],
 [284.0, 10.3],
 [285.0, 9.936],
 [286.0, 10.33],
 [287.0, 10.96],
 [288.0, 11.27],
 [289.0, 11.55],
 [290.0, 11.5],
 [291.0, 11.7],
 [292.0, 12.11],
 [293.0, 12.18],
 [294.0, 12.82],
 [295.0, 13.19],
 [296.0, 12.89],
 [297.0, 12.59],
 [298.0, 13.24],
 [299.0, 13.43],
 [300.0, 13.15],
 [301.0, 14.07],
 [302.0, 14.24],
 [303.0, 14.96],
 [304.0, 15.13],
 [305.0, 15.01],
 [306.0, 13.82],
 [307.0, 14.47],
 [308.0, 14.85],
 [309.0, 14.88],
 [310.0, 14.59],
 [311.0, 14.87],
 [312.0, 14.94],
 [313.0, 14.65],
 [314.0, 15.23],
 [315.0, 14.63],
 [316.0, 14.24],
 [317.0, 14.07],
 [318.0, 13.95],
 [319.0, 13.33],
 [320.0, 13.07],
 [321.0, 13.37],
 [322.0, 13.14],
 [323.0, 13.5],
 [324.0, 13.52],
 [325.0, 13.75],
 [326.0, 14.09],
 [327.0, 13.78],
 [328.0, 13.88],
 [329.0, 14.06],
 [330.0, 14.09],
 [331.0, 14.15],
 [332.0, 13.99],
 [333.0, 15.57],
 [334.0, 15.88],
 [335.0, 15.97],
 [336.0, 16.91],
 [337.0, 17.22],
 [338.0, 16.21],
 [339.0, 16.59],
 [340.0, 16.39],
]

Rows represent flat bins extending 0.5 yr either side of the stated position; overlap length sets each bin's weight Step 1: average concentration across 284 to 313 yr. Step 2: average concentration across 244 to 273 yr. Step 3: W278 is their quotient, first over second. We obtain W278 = 1.1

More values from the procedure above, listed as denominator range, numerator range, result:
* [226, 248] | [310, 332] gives 1.19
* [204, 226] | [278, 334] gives 1.32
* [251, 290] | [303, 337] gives 1.31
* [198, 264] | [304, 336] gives 1.28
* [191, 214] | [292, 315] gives 1.37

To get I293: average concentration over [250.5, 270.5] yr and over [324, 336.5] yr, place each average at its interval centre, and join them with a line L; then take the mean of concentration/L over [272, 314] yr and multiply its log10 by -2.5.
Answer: 0.08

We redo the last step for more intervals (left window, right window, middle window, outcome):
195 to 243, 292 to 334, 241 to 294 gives 0.09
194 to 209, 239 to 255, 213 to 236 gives 0.16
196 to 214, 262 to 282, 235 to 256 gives -0.19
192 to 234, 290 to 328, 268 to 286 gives 0.26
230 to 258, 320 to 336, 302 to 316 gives -0.07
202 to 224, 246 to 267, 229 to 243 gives -0.05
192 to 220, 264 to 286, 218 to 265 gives -0.16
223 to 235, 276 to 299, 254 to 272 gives -0.06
